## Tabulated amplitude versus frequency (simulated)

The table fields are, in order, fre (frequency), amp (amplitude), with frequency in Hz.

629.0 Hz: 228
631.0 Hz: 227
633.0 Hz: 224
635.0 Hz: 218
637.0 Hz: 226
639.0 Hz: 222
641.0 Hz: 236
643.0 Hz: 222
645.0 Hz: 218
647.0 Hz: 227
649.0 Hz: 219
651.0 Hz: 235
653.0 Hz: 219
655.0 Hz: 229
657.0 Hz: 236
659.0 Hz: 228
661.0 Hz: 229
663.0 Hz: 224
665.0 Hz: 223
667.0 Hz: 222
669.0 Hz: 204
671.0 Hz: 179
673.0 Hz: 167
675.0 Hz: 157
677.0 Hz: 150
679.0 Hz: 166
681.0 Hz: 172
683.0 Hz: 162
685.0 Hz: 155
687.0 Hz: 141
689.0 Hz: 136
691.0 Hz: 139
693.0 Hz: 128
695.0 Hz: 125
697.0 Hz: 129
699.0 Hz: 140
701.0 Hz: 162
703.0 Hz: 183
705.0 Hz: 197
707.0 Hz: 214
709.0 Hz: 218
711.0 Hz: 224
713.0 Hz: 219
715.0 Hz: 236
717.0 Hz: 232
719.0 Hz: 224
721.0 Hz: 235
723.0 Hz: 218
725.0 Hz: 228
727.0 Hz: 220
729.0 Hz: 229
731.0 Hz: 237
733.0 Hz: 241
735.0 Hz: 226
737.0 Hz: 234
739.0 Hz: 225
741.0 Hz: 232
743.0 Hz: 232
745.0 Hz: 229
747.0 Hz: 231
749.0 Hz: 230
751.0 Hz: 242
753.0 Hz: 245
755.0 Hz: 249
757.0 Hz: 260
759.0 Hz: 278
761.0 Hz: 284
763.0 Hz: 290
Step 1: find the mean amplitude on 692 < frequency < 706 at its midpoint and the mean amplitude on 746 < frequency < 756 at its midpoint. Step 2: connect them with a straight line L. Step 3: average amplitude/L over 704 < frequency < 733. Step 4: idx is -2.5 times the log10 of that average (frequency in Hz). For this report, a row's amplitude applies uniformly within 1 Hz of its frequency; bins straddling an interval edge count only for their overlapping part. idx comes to -0.21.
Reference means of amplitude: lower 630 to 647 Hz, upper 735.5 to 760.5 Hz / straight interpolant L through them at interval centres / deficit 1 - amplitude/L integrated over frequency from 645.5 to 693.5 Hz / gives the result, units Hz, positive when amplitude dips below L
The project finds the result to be 8.03 Hz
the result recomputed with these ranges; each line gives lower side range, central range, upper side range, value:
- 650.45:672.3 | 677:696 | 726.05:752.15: 6.5 Hz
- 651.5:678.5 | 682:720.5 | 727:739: 7.4 Hz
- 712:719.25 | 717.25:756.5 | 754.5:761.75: 2.5 Hz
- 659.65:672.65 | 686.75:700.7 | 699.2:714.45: 4.7 Hz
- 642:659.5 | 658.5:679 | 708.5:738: 2.8 Hz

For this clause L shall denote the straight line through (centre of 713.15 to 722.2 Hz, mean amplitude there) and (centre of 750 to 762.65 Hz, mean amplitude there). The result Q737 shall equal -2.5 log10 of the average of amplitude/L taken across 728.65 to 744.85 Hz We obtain 0.06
